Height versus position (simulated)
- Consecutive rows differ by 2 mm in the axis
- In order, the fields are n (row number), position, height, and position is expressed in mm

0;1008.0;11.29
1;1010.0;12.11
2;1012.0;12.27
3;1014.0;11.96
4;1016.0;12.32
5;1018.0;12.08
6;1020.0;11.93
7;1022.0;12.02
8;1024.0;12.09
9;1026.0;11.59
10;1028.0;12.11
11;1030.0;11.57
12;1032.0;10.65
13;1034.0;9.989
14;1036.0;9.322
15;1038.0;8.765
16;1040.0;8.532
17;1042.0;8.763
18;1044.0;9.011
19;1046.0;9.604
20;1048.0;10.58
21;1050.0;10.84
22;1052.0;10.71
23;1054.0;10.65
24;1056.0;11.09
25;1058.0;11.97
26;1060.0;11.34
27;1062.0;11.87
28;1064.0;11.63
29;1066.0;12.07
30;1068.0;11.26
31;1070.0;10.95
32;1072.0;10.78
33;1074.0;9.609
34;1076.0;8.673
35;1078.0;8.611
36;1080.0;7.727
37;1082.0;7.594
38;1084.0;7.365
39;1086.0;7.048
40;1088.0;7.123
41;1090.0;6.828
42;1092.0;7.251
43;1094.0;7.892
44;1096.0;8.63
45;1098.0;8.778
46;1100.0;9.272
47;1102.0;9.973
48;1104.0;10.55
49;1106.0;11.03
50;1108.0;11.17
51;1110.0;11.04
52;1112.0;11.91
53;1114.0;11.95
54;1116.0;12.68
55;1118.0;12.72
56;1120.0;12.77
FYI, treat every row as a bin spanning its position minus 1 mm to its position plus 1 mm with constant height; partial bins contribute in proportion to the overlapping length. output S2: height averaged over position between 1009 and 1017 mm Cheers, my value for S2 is 12.2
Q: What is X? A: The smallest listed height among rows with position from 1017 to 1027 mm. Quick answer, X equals 11.59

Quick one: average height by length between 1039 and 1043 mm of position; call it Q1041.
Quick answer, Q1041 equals 8.65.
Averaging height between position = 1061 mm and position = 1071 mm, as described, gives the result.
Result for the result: 11.6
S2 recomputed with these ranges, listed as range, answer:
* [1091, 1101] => 8.36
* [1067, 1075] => 10.6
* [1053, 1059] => 11.2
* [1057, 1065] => 11.7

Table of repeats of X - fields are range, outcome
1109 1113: 11.04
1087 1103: 6.828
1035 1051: 8.532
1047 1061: 10.58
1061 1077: 8.673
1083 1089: 7.048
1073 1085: 7.365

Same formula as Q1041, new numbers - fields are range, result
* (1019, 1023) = 12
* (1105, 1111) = 11.1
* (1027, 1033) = 11.4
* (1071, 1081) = 9.08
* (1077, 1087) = 7.67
